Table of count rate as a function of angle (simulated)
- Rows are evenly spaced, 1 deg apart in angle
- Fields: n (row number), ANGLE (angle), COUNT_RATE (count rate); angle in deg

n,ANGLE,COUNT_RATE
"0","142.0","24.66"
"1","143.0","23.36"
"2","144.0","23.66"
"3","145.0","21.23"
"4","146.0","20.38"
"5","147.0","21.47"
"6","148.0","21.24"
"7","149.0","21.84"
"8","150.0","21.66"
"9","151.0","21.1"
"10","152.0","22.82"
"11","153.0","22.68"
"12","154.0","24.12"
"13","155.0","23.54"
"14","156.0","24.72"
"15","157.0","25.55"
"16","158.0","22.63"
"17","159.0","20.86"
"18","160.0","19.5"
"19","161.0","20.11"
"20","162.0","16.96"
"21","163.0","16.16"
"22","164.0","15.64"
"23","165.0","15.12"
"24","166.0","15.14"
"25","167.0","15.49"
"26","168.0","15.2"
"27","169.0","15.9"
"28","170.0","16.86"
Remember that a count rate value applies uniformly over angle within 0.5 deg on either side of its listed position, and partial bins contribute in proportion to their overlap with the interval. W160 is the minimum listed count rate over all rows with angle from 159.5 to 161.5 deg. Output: 19.5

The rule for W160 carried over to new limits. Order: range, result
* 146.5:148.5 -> 21.24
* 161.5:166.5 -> 15.12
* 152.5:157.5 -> 22.68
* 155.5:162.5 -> 16.96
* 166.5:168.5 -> 15.2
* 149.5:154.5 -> 21.1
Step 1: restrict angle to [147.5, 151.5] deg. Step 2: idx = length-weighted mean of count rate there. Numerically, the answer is 21.5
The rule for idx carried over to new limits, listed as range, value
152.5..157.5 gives 24.1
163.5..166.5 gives 15.3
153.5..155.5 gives 23.8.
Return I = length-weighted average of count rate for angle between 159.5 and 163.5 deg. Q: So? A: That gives 18.2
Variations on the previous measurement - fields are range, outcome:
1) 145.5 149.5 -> 21.2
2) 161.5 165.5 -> 16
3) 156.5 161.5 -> 21.7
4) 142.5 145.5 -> 22.8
